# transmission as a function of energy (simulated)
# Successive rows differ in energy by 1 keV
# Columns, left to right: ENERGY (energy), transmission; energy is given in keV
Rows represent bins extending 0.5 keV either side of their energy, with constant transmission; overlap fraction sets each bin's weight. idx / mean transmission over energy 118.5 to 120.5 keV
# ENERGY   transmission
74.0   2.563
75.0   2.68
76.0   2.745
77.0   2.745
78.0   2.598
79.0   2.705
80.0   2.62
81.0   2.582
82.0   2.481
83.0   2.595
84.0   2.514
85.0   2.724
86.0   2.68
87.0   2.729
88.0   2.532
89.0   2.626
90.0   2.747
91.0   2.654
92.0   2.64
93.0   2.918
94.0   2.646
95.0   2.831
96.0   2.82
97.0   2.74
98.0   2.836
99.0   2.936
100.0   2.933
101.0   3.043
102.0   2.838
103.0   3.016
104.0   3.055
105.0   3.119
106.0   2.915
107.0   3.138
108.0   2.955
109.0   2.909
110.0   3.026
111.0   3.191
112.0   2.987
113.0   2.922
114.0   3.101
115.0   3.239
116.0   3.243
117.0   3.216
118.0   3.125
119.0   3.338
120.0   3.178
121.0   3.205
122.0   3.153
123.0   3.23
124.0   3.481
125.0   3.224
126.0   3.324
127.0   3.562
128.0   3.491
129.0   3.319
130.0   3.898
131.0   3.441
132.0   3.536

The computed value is 3.26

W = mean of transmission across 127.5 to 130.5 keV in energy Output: 3.57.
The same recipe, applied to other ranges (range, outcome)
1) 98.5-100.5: 2.93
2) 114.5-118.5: 3.21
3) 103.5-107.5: 3.06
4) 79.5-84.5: 2.56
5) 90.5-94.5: 2.71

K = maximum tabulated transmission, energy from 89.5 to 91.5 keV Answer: 2.747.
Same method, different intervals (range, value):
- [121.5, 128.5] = 3.562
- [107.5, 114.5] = 3.191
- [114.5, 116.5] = 3.243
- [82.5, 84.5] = 2.595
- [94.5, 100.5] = 2.936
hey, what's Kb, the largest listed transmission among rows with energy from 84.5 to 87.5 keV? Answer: 2.729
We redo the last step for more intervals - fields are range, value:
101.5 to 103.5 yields 3.016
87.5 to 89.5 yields 2.626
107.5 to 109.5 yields 2.955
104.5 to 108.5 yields 3.138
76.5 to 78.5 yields 2.745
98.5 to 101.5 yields 3.043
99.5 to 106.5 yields 3.119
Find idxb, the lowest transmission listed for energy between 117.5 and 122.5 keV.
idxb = 3.125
